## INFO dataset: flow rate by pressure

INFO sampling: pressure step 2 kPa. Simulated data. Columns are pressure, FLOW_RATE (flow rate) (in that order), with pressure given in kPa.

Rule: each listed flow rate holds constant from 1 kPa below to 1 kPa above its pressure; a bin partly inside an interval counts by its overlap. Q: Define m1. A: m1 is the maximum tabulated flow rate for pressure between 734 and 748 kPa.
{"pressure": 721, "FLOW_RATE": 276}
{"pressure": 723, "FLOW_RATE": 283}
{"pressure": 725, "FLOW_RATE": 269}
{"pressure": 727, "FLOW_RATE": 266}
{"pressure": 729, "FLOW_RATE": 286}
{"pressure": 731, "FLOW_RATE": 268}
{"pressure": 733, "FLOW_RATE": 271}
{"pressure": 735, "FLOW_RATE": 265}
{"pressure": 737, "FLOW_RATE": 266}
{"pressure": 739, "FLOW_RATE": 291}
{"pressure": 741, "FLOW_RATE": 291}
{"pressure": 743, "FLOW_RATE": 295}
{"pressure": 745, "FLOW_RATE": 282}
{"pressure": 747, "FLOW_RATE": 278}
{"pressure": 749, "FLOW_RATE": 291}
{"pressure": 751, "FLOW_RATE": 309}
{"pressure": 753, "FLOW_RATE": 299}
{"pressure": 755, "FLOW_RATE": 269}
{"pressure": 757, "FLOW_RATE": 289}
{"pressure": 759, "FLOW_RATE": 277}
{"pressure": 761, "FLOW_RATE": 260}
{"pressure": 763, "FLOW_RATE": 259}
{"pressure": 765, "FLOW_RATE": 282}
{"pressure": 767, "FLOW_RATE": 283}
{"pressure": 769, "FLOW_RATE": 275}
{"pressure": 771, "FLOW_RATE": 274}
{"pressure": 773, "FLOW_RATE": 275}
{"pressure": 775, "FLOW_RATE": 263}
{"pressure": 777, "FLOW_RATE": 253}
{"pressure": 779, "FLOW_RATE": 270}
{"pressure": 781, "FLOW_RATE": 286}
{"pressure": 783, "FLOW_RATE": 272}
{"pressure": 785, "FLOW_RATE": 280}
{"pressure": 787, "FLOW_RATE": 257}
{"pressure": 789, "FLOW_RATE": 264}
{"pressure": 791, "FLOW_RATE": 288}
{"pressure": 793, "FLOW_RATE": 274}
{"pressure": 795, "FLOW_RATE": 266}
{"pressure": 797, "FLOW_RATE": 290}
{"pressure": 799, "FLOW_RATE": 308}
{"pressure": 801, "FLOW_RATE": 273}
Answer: 295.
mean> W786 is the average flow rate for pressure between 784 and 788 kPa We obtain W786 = 268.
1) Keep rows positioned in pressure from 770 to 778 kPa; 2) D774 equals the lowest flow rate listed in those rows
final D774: 253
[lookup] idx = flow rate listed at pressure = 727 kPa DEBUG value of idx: 266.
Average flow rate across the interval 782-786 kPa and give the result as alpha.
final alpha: 276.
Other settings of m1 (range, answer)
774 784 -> 286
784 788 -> 280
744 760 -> 309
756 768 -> 289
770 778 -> 275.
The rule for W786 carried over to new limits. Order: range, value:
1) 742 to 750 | 286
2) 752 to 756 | 284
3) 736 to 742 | 283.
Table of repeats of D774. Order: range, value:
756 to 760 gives 277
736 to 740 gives 266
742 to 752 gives 278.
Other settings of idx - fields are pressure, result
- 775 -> 263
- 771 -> 274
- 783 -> 272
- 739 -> 291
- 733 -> 271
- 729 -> 286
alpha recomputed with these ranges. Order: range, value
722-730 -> 276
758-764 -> 265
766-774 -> 277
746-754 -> 294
